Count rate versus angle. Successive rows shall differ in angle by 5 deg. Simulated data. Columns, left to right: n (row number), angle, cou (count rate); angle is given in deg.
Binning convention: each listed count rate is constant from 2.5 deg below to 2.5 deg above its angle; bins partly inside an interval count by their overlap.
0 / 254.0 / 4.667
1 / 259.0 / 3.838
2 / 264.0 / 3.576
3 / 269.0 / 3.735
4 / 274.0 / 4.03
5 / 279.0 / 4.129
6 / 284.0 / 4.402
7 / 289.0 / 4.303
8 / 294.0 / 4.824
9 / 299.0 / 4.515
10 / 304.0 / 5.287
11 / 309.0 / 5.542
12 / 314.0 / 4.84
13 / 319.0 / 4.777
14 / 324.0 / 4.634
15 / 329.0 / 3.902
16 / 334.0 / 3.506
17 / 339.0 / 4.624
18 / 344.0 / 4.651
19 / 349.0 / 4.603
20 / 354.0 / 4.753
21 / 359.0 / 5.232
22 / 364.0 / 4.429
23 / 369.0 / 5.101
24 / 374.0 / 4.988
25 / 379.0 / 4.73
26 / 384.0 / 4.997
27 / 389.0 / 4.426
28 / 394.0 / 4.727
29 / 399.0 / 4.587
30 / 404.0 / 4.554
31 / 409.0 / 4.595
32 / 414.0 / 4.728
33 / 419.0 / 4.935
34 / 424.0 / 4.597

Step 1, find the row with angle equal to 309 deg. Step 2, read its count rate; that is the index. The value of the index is 5.542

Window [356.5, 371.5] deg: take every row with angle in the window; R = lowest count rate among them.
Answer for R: 4.429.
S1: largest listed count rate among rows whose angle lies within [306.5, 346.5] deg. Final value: 5.542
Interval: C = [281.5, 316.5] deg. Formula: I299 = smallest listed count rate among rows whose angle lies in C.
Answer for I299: 4.303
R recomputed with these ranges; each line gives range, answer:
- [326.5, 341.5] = 3.506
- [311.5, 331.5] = 3.902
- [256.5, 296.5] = 3.576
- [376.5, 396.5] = 4.426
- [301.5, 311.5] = 5.287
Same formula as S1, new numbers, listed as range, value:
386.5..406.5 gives 4.727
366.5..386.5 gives 5.101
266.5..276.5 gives 4.03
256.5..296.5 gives 4.824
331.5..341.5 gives 4.624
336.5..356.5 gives 4.753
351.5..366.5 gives 5.232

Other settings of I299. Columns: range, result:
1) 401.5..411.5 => 4.554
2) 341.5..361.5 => 4.603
